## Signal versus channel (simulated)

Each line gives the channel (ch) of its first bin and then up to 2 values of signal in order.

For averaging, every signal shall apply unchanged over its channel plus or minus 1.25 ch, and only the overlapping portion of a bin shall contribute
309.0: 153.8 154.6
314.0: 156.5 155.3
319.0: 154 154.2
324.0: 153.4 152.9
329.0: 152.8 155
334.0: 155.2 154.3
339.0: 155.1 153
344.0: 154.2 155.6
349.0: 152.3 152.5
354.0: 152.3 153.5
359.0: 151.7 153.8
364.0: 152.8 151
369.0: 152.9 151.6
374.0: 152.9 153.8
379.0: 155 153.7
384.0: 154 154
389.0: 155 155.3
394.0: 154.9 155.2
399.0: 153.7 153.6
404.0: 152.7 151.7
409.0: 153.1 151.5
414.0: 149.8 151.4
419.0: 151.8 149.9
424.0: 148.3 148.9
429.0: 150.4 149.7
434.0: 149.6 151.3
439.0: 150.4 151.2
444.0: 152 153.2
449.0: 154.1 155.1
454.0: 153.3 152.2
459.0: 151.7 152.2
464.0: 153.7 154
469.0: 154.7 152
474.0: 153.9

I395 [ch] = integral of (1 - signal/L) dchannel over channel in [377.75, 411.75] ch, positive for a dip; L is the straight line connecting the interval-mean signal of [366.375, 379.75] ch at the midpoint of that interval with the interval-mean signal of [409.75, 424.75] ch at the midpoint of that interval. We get -0.5 ch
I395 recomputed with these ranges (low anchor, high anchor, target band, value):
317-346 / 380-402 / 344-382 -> 0.3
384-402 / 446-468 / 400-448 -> 0.9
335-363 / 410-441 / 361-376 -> 0.0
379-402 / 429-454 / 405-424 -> 0.3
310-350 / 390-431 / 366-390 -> -0.1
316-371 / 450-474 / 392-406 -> -0.1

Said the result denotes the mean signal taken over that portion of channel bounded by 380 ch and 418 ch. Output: 153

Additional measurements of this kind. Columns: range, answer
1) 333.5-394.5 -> 154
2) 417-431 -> 150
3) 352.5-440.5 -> 152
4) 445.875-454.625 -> 154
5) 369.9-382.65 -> 153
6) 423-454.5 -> 151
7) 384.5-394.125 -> 155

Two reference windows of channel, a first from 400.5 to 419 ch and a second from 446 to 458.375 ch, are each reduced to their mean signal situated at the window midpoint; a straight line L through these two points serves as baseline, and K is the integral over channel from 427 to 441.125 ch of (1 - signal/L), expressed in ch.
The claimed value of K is 0.24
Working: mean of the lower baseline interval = 152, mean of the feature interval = 150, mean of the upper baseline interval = 154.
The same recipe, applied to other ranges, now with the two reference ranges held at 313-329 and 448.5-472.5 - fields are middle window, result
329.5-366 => 0.11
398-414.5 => 0.14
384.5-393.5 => -0.06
